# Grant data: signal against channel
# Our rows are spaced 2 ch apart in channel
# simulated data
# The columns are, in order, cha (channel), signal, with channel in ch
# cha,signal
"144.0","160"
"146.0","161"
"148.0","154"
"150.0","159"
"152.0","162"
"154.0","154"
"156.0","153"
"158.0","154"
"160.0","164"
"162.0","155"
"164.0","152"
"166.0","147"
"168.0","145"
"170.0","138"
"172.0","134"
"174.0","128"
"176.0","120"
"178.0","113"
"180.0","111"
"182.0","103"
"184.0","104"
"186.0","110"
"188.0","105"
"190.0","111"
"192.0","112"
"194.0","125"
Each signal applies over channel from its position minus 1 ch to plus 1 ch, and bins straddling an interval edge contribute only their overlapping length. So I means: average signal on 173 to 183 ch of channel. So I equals 115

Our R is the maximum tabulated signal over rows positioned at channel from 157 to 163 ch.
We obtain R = 164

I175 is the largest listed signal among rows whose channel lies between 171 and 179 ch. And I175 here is 134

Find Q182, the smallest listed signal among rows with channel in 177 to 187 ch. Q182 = 103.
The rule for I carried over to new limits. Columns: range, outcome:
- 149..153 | 160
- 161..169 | 150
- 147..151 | 156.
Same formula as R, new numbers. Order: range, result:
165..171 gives 147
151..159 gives 162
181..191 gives 111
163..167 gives 152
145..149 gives 161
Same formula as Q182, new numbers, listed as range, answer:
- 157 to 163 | 154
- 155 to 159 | 153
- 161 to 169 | 145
